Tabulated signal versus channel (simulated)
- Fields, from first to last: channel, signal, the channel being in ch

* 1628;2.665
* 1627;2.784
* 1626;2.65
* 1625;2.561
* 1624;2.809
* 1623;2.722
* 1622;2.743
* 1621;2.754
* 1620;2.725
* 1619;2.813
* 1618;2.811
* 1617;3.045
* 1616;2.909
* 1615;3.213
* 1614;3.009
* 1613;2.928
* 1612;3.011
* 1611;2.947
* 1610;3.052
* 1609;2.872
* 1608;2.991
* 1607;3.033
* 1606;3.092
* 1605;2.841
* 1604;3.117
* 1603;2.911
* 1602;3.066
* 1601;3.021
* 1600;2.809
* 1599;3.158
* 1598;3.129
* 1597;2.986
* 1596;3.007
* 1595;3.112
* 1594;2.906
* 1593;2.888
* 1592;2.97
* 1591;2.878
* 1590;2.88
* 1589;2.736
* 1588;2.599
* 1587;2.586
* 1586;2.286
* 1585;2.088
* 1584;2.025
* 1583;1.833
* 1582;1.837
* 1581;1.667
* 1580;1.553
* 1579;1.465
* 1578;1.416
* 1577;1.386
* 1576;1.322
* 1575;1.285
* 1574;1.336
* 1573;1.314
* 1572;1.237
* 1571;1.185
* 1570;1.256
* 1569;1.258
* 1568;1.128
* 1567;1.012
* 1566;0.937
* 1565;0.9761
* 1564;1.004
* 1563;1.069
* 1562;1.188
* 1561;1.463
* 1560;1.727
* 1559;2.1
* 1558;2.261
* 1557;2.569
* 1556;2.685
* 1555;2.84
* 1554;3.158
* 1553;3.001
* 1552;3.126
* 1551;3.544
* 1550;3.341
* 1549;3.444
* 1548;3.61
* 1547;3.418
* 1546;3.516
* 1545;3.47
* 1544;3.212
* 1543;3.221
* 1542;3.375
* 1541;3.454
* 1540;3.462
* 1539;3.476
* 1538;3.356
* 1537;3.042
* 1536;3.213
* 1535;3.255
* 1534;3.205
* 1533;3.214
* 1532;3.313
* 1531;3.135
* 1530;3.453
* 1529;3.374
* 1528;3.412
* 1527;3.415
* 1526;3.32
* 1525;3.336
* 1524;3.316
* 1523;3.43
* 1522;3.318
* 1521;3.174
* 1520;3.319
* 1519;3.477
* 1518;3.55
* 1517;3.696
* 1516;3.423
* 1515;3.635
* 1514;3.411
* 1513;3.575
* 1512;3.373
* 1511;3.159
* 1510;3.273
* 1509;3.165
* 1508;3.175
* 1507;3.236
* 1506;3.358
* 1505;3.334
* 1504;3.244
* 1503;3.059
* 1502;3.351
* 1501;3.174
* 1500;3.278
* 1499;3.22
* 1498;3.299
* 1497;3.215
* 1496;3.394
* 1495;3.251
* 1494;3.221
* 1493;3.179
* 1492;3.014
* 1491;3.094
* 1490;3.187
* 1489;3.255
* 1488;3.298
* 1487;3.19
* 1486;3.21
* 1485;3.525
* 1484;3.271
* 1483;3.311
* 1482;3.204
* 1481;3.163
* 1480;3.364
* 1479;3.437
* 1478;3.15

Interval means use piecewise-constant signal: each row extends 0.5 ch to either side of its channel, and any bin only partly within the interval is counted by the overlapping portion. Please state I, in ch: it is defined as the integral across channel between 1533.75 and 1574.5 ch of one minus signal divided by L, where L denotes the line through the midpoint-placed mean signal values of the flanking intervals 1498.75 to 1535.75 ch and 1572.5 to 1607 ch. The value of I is 6.5 ch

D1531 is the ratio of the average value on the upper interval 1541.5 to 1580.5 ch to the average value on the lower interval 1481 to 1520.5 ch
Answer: 0.6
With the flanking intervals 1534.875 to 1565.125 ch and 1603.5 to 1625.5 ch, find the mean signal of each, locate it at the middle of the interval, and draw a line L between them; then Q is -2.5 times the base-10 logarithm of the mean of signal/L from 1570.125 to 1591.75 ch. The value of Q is 0.47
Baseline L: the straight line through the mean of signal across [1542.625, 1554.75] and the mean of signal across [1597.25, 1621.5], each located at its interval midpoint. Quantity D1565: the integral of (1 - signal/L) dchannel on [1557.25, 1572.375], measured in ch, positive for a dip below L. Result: 8.9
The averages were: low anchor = 3.33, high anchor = 2.97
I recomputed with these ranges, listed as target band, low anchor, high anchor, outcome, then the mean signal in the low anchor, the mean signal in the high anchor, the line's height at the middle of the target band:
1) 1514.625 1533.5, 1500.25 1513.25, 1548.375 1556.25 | -0.9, 3.26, 3.16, 3.22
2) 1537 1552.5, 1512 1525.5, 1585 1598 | -0.9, 3.43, 2.8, 3.21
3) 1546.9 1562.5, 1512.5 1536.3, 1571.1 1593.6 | -0.2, 3.38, 1.97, 2.64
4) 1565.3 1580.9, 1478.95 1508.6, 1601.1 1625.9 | 9.0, 3.25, 2.91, 3.03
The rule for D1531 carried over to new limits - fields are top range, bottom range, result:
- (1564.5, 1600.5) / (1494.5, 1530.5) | 0.60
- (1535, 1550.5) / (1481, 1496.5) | 1.04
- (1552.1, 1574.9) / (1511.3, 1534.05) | 0.50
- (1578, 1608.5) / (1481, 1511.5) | 0.81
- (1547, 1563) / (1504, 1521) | 0.78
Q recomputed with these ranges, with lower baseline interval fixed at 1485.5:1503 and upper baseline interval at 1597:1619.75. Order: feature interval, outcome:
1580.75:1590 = 0.33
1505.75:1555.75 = -0.06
